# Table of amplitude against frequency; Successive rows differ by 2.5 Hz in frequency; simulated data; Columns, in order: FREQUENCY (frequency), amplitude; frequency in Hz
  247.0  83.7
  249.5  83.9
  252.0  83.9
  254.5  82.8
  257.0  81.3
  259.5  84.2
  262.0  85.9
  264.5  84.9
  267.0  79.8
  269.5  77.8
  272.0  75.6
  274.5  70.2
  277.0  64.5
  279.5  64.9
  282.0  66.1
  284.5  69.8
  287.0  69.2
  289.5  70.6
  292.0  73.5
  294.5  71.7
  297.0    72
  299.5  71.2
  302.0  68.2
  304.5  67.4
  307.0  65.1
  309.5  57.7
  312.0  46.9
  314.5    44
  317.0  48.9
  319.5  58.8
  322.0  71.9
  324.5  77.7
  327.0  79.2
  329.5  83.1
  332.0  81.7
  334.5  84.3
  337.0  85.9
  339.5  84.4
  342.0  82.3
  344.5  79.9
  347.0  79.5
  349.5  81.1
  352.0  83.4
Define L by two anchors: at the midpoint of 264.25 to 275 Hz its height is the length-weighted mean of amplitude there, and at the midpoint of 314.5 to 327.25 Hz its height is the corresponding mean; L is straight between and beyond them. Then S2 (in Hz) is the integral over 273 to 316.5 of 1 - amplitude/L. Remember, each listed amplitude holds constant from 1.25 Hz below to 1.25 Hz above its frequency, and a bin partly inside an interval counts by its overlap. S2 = 3.55 Hz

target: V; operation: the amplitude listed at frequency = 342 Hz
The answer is 82.3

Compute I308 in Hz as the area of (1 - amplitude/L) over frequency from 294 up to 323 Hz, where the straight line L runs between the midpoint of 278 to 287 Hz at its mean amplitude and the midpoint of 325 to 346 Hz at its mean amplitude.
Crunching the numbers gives 4.95 Hz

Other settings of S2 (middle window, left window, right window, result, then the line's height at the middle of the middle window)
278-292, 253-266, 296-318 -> 0.47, 71.1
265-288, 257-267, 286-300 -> 2.00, 78.1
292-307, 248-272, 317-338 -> 1.66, 78.6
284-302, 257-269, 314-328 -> 0.56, 73.3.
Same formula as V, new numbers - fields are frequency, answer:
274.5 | 70.2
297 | 72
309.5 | 57.7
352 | 83.4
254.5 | 82.8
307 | 65.1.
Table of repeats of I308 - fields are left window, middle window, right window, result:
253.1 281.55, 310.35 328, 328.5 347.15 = 4.48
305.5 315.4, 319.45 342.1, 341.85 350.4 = -3.51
